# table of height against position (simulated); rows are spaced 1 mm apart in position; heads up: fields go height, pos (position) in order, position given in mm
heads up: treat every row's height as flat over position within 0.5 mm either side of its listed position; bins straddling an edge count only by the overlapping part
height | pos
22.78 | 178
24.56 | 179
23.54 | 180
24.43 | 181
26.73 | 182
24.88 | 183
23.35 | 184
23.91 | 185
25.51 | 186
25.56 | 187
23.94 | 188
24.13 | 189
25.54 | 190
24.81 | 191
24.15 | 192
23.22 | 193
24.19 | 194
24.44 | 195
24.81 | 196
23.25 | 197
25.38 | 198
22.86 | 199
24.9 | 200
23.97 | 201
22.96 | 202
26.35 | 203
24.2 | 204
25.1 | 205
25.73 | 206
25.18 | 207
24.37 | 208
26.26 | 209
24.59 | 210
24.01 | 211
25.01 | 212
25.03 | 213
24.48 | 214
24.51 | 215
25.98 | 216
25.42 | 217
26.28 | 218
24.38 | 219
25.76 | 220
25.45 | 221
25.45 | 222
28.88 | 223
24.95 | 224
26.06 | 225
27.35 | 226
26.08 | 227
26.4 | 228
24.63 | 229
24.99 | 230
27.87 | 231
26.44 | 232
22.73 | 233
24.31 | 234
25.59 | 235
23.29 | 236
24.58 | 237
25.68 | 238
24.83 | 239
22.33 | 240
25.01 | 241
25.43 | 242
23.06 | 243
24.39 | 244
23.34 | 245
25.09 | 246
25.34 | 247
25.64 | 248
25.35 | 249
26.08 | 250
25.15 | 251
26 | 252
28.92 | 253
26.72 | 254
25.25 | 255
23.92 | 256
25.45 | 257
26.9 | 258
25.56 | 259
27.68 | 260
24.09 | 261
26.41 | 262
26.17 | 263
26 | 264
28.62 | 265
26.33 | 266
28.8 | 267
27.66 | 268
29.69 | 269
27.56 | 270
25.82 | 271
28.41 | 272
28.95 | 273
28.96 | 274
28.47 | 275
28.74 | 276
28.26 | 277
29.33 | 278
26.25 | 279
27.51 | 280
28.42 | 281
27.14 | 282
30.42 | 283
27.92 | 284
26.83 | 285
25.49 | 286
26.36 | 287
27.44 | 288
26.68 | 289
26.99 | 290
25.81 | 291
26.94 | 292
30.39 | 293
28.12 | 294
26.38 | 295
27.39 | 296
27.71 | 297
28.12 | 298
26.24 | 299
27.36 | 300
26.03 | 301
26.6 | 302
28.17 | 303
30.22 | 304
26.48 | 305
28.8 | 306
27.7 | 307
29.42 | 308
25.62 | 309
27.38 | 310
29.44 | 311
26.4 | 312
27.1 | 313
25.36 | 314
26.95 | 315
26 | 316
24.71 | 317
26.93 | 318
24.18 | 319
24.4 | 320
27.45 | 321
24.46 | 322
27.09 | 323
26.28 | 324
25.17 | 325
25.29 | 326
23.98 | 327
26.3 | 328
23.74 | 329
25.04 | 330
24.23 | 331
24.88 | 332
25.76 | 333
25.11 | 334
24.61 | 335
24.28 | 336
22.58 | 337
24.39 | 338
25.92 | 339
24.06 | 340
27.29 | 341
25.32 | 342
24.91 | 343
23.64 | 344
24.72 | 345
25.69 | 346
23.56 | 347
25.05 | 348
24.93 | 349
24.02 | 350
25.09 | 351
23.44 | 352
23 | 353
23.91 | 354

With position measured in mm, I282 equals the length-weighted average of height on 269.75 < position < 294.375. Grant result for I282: 27.7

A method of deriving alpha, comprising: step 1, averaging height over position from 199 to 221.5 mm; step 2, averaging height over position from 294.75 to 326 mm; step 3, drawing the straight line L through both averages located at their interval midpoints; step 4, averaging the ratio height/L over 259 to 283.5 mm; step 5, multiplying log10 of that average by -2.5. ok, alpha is -0.07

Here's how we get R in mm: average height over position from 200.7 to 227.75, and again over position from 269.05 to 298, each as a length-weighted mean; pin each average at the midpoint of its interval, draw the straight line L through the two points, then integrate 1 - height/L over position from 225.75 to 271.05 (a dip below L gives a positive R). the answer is 1.3 mm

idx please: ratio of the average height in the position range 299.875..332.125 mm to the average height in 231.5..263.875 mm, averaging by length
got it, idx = 1.04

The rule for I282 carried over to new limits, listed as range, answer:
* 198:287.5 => 26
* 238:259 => 25.2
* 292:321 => 27.1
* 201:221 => 25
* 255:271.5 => 26.6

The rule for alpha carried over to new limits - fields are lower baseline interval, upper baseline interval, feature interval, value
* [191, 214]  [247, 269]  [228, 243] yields 0.034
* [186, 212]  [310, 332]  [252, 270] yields -0.064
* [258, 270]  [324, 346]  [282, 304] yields -0.050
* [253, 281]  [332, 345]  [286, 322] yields -0.042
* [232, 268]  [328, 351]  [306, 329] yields -0.056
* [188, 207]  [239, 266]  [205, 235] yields -0.025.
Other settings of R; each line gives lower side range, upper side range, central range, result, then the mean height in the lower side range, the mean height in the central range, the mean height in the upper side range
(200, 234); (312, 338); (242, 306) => -4.15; 25.3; 26.9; 25.3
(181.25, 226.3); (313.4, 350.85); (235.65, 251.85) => 0.19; 24.9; 24.7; 25.1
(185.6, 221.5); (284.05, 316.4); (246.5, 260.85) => 0.06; 24.8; 26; 27.3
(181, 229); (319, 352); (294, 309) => -1.57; 25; 27.6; 24.9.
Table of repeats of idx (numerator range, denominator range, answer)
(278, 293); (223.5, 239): 1.08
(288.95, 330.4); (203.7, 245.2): 1.06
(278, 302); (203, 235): 1.07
